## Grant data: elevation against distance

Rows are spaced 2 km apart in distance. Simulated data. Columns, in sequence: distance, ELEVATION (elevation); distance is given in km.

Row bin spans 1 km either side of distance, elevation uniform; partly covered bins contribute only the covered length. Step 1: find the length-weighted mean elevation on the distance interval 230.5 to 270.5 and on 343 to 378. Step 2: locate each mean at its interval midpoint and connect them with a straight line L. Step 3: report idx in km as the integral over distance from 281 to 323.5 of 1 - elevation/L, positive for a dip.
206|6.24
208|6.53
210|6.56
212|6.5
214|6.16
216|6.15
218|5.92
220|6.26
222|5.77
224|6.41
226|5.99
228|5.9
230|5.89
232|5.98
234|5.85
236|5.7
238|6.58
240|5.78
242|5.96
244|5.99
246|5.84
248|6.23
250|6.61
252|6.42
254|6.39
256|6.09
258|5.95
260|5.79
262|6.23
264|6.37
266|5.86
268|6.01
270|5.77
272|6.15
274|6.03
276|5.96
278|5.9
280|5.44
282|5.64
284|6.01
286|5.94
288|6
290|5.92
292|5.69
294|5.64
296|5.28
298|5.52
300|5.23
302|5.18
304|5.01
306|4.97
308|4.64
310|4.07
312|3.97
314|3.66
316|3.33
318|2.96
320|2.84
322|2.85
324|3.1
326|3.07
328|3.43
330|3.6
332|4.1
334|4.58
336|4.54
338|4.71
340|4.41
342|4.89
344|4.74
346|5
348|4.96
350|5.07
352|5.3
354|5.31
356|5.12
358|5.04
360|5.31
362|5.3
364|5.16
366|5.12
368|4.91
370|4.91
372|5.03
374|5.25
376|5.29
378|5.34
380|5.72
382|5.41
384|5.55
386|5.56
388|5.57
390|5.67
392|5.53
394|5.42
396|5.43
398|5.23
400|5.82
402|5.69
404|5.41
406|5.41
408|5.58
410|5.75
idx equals 6.7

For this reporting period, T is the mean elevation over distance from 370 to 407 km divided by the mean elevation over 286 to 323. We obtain 1.18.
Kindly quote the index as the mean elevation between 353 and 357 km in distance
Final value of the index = 5.21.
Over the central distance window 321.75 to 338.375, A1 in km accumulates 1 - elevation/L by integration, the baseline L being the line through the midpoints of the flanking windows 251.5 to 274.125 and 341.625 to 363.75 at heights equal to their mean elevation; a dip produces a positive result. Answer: 4.8 km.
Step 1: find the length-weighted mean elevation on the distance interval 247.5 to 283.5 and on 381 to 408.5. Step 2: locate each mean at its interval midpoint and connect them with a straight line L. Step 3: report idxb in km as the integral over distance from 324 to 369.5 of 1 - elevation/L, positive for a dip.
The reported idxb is 8.2 km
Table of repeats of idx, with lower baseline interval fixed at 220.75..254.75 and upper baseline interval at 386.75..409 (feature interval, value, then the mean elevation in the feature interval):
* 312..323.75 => 5.3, 3.2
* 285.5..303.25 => 0.9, 5.58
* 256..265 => -0.1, 6.09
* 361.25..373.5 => 1.2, 5.07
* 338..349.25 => 1.8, 4.8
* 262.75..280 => 0.0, 5.98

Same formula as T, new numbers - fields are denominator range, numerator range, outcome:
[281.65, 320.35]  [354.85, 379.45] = 1.05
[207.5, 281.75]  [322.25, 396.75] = 0.81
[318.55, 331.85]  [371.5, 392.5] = 1.70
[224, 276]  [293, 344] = 0.70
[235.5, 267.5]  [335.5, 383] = 0.83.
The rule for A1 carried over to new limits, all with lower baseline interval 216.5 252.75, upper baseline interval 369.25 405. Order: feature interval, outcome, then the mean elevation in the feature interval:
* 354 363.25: 0.6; 5.2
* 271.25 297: 0.2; 5.81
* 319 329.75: 4.9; 3.1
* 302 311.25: 1.7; 4.71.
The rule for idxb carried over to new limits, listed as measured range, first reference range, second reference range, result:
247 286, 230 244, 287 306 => -2.2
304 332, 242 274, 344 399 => 10.0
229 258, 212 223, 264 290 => -0.4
